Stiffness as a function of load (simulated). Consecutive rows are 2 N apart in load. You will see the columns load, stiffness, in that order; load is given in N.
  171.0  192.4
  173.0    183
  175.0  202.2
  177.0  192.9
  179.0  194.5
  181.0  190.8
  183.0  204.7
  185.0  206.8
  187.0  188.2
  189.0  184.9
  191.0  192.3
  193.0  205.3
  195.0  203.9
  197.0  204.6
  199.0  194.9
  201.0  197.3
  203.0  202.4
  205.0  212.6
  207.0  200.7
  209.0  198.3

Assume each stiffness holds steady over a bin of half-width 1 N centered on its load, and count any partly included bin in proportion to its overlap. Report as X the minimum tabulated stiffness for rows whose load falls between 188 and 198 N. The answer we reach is 184.9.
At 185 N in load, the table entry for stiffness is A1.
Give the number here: 206.8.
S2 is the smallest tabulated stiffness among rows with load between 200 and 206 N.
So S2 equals 197.3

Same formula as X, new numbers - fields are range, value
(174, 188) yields 188.2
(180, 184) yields 190.8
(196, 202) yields 194.9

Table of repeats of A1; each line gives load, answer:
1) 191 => 192.3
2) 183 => 204.7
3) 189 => 184.9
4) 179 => 194.5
